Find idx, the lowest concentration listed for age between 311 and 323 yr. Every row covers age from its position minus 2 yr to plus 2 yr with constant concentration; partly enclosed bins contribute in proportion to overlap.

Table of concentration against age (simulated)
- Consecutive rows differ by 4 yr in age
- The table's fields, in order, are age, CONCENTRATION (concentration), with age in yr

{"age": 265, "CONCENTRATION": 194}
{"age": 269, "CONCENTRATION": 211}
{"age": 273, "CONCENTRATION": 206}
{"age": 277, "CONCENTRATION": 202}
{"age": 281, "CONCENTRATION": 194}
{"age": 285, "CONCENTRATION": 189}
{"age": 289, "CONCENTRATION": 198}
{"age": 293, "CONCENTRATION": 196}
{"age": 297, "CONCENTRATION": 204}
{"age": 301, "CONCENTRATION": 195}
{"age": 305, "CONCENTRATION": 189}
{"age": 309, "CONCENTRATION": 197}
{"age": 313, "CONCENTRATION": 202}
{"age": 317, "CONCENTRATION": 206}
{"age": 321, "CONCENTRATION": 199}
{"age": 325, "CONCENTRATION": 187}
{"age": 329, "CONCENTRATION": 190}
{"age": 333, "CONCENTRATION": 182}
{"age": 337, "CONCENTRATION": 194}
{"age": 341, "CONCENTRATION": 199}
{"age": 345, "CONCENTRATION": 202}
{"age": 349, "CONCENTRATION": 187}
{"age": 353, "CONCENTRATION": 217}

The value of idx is 199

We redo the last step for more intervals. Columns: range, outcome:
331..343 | 182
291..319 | 189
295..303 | 195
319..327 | 187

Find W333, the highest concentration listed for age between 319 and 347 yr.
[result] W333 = 202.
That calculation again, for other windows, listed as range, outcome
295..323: 206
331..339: 194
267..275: 211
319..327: 199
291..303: 204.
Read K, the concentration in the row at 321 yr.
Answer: 199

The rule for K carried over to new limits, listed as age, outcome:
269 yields 211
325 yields 187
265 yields 194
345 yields 202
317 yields 206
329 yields 190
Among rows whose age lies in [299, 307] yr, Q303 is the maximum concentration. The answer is 195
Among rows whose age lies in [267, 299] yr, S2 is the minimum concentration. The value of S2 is 189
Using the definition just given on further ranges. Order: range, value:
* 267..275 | 206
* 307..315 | 197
